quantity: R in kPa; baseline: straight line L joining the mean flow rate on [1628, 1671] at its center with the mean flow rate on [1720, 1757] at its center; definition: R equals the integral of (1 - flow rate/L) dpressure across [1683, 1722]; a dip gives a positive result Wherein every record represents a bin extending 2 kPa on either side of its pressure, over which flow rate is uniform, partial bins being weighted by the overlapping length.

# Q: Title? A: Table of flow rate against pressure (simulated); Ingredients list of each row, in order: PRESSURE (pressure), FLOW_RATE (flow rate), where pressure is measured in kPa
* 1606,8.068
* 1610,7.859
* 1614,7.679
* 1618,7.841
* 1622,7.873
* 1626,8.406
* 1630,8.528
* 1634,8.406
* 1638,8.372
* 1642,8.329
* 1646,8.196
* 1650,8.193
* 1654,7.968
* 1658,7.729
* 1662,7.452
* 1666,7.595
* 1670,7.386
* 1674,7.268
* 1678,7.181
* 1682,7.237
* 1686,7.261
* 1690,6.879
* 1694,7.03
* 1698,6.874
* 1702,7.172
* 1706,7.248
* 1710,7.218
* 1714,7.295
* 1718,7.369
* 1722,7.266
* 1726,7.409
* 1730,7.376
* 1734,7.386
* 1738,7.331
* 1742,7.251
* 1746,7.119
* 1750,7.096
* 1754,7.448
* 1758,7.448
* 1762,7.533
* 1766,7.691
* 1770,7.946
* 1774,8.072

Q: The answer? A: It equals 2.2 kPa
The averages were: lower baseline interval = 8.03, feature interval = 7.16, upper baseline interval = 7.3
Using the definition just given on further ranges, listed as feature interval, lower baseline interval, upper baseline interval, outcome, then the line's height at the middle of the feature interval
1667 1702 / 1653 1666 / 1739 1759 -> 1.9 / 7.56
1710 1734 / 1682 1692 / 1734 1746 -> -0.4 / 7.22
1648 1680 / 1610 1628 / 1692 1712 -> -0.4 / 7.49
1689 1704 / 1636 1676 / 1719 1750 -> 1.1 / 7.56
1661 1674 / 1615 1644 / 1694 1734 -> 0.6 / 7.79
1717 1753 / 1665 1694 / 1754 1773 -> 1.0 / 7.51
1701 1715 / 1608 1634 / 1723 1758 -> 0.5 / 7.51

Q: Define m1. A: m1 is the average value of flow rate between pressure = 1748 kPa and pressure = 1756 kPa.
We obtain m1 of 7.27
